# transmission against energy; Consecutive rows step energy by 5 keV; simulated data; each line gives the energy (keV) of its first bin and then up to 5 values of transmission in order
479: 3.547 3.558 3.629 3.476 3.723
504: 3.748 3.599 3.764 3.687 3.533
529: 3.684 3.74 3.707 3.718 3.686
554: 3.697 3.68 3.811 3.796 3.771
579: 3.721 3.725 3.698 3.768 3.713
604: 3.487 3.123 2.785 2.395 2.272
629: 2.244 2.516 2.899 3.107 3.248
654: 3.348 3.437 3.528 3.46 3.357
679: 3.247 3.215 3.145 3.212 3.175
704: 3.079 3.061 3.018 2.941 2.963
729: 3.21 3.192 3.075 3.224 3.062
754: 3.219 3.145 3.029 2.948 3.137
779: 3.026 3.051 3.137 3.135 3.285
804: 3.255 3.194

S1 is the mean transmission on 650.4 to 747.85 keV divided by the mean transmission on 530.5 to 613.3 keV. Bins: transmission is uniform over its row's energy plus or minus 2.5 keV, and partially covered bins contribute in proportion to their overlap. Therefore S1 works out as 0.9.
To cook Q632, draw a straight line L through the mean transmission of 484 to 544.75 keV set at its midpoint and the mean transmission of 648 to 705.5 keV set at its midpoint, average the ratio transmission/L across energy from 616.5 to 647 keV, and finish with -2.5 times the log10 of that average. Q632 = 0.30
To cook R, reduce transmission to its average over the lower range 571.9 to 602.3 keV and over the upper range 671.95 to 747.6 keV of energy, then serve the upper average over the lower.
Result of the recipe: 0.84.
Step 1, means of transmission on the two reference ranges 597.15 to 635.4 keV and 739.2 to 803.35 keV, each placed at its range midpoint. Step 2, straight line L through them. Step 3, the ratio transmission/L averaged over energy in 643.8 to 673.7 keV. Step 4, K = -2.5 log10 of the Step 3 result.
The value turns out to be -0.17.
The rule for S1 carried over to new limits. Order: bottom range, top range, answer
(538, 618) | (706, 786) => 0.86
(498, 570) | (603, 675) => 0.81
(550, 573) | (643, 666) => 0.89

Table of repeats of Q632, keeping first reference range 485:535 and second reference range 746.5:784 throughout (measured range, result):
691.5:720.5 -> 0.044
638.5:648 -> 0.098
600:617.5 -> 0.097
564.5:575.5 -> -0.081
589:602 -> -0.079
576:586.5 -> -0.070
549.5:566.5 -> -0.054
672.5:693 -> 0.010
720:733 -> 0.029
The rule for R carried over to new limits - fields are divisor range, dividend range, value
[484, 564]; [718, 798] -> 0.84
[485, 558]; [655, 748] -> 0.87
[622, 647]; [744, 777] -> 1.18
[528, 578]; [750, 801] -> 0.83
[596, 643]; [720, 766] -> 1.10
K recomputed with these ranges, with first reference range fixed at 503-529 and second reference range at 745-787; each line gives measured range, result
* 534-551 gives -0.03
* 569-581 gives -0.07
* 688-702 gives 0.02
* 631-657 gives 0.12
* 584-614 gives -0.01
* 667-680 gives -0.02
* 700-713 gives 0.05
